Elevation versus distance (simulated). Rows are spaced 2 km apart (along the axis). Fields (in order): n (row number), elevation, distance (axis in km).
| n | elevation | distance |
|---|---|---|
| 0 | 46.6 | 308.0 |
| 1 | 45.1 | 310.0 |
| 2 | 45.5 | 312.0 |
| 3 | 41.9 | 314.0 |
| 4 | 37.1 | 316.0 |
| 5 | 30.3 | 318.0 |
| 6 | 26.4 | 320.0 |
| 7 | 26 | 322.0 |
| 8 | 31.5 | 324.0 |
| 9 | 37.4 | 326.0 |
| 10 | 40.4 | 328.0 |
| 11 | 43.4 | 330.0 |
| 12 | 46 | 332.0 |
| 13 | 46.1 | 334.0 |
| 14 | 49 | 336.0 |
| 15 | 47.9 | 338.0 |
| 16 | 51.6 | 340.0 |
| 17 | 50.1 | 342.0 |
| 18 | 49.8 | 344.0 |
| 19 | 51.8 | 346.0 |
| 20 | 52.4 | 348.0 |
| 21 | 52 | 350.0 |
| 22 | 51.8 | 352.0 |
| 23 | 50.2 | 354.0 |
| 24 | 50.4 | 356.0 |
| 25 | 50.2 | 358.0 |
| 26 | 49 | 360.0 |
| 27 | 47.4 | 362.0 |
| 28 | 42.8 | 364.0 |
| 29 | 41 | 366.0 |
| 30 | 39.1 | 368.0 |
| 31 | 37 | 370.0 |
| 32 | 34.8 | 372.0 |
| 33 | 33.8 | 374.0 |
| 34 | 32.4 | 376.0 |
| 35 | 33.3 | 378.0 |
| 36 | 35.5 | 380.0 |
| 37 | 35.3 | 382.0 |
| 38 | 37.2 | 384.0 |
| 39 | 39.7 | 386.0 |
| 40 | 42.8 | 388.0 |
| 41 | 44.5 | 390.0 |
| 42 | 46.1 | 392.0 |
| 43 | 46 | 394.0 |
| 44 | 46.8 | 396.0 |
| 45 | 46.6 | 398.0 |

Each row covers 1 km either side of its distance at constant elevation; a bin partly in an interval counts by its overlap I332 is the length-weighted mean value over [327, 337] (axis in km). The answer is 45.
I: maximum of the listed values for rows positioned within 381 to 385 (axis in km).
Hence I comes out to 37.2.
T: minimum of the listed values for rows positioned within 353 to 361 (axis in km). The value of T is 49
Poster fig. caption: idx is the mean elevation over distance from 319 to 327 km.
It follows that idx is 30.3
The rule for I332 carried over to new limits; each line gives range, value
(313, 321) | 33.9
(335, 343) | 49.7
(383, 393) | 42.1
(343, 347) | 50.8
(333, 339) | 47.7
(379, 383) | 35.4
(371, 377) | 33.7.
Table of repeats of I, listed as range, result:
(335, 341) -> 51.6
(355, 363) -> 50.4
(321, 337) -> 49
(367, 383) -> 39.1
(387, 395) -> 46.1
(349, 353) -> 52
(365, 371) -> 41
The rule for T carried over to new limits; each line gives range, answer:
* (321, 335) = 26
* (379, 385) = 35.3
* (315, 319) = 30.3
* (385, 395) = 39.7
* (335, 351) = 47.9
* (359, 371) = 37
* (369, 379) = 32.4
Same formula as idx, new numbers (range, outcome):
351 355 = 51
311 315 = 43.7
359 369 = 43.9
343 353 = 51.6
